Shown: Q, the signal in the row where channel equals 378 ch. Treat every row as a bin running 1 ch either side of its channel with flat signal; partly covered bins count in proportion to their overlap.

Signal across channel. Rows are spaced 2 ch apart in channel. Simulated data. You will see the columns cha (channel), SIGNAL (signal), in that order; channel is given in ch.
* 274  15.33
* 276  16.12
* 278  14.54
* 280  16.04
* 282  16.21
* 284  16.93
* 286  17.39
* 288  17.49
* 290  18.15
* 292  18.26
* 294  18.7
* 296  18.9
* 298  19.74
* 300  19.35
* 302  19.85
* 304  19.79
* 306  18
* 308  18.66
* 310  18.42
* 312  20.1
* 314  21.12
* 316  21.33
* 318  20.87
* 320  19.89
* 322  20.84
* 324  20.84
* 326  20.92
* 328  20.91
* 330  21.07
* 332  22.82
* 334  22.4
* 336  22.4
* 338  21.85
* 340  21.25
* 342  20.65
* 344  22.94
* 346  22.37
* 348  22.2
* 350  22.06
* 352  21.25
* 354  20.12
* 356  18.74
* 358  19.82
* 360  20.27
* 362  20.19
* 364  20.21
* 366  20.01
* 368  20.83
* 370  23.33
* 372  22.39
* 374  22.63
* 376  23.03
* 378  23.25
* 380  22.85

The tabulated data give 23.25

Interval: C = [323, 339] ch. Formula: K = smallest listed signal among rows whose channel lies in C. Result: 20.84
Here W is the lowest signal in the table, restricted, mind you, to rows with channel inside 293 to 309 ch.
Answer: 18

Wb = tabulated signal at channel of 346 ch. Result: 22.37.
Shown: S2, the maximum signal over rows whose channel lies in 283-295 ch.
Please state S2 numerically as 18.7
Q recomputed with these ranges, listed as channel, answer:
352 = 21.25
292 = 18.26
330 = 21.07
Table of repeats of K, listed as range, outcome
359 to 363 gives 20.19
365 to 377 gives 20.01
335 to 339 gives 21.85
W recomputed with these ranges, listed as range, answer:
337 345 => 20.65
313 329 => 19.89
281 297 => 16.21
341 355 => 20.12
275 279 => 14.54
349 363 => 18.74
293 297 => 18.7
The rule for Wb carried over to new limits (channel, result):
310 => 18.42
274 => 15.33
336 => 22.4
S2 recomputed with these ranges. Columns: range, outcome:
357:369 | 20.83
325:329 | 20.92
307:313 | 20.1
